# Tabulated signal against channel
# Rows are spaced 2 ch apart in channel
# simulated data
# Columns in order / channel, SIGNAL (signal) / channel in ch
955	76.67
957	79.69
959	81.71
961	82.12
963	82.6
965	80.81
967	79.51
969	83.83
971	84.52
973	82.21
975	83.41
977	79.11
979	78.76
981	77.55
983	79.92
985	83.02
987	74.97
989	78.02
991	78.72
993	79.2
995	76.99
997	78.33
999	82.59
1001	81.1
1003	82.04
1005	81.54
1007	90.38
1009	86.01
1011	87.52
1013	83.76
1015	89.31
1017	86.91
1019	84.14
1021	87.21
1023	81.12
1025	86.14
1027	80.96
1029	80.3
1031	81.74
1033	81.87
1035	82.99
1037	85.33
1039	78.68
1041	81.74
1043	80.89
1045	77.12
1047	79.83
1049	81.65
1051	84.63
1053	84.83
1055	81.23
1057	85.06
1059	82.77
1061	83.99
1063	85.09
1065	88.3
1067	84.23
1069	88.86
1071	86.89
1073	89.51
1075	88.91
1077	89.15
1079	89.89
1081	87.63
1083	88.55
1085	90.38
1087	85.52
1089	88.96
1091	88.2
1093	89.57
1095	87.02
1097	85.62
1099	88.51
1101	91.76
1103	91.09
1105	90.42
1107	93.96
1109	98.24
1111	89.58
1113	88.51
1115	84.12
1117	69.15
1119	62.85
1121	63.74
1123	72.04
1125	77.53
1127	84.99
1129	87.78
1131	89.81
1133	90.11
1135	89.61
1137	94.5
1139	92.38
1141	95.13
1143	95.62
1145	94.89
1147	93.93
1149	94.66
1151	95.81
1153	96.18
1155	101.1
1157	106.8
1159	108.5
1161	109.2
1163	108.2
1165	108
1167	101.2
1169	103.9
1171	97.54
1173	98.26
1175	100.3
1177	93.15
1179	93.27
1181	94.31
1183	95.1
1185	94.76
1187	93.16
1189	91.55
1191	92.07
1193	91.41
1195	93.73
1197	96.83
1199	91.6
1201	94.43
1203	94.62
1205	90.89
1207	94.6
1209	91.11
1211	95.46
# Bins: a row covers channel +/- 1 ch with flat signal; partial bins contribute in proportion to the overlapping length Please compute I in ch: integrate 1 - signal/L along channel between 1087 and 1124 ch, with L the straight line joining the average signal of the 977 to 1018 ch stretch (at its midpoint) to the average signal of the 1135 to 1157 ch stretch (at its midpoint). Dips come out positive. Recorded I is 2.9 ch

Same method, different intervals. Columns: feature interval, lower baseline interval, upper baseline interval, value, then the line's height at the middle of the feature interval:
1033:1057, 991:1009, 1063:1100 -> 0.9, 85.1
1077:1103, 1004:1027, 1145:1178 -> 1.3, 93.4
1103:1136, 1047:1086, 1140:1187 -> 3.4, 93.2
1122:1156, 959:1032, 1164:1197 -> 0.8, 93.2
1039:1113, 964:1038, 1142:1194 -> 2.1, 89.4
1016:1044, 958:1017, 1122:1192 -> 0.8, 85.2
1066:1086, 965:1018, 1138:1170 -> 0.7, 91.5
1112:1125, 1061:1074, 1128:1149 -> 2.5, 90.9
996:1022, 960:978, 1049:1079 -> -0.3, 83.7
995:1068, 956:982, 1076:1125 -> -0.1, 83.2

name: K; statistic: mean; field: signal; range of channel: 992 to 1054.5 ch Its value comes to 82.8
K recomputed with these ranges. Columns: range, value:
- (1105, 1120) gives 84.2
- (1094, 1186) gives 92.2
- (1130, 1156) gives 94.1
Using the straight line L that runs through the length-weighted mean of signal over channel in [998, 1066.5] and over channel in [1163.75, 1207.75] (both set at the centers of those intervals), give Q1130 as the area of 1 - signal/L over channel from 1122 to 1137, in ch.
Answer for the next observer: 1.0 ch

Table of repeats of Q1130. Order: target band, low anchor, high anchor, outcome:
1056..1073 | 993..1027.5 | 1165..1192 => 0.39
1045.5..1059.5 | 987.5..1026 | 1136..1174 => 0.89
